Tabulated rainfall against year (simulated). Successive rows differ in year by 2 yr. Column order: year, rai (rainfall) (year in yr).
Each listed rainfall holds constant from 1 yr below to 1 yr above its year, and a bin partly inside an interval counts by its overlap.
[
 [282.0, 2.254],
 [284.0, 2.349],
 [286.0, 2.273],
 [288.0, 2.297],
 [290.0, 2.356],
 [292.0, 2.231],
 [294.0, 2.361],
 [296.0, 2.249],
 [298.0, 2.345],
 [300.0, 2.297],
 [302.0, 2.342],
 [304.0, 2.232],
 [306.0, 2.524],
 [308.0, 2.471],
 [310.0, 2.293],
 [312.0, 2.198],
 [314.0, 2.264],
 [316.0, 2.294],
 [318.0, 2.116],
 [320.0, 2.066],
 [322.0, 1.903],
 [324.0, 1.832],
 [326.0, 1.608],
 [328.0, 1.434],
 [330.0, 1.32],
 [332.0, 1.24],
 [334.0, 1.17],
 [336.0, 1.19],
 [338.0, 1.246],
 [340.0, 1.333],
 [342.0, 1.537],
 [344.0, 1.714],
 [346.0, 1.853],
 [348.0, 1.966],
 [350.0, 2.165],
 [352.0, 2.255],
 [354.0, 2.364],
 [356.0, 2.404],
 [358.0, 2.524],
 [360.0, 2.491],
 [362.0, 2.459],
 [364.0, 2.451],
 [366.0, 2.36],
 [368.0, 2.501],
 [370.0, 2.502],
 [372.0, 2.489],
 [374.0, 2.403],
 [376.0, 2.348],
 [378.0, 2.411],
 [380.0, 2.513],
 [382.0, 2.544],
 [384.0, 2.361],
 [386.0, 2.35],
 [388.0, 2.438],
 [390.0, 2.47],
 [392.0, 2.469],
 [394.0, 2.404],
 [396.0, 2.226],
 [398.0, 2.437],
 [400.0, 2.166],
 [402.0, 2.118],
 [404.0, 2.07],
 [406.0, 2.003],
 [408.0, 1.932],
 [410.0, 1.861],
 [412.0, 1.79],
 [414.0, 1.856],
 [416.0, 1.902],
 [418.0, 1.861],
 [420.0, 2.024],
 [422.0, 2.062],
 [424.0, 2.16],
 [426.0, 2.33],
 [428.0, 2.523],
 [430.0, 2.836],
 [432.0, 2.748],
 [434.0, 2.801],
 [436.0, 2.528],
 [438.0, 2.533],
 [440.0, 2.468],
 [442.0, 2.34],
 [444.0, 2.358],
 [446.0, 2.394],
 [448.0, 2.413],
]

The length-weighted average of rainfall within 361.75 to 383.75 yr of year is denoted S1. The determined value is 2.45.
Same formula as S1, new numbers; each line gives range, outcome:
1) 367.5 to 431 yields 2.26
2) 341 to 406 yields 2.3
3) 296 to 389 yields 2.11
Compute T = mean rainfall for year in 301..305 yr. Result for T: 2.29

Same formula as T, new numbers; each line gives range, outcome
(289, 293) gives 2.29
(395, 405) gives 2.2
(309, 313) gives 2.25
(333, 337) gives 1.18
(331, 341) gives 1.24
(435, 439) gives 2.53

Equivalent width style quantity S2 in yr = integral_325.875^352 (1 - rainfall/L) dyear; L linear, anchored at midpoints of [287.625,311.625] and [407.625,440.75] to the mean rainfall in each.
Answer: 8.60 yr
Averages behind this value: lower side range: 2.33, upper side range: 2.25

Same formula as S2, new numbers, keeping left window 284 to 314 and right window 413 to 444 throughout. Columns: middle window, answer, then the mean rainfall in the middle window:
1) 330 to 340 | 4.68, 1.23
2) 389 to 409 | 0.86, 2.23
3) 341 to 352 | 2.08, 1.88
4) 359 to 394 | -1.76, 2.44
